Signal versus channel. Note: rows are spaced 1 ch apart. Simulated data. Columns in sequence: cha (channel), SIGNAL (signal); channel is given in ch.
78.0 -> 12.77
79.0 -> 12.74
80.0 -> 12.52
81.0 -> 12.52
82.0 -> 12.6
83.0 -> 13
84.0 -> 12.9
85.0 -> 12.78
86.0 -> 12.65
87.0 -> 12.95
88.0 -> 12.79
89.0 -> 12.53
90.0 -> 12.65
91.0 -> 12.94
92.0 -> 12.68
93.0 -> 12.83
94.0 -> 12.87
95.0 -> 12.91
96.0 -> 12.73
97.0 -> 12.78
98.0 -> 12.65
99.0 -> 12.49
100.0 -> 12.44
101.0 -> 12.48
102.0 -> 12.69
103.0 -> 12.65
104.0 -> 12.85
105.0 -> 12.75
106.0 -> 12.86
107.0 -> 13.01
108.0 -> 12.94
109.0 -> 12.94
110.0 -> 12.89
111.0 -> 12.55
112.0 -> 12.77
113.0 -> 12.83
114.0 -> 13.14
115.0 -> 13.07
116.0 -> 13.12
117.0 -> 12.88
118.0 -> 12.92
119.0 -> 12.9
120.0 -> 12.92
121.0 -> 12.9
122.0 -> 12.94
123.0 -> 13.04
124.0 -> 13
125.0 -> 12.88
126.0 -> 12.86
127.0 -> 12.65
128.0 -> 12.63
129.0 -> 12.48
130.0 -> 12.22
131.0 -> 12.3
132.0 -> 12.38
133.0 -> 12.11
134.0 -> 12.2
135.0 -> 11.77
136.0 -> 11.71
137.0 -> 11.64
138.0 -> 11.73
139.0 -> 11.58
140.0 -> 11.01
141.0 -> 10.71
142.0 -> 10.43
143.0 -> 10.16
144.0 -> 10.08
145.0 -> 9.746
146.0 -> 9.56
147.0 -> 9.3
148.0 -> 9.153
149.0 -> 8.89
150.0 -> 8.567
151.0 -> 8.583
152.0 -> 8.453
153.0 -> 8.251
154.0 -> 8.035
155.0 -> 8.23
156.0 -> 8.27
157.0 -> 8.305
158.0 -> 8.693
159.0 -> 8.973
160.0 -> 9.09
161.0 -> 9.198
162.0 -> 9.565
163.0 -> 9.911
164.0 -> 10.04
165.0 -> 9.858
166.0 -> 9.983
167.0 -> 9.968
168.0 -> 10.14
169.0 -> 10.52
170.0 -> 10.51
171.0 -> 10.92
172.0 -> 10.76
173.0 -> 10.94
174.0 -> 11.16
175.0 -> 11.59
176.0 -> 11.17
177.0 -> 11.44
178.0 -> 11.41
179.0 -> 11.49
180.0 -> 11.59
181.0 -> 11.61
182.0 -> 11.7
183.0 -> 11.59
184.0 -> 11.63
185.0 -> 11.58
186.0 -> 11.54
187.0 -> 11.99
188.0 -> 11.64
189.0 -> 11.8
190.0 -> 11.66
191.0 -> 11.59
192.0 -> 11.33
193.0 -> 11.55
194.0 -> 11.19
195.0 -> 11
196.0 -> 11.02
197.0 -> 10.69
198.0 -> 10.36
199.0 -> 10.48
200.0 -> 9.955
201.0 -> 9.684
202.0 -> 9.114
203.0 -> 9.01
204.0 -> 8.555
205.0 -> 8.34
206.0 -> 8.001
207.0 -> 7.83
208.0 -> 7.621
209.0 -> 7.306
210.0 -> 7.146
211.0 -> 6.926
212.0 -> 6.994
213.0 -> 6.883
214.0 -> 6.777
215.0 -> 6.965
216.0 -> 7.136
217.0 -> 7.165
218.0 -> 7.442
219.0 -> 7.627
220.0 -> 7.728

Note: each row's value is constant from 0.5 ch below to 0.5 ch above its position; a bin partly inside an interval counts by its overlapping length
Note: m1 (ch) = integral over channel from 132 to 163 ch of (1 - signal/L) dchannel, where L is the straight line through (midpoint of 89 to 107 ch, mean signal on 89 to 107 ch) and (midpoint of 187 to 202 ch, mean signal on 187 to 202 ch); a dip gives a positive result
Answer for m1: 5.23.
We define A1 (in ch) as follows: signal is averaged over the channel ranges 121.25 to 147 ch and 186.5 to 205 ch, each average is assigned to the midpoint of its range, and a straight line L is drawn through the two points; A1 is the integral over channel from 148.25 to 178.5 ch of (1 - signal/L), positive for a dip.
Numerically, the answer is 3.99 ch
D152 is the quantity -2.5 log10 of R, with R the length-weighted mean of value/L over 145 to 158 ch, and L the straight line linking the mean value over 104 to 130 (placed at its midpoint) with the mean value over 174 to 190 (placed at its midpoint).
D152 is 0.37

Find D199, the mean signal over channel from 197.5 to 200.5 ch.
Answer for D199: 10.3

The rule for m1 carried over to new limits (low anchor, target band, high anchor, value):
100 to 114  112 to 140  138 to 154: -3.2 ch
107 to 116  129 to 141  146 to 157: -1.7 ch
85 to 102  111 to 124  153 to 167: -1.8 ch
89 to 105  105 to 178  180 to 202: 5.5 ch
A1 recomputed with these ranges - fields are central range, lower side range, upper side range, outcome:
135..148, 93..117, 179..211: 1.3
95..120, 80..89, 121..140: -0.6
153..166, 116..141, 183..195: 3.2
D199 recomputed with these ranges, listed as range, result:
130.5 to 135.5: 12.2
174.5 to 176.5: 11.4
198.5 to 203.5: 9.65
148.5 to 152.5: 8.62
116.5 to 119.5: 12.9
